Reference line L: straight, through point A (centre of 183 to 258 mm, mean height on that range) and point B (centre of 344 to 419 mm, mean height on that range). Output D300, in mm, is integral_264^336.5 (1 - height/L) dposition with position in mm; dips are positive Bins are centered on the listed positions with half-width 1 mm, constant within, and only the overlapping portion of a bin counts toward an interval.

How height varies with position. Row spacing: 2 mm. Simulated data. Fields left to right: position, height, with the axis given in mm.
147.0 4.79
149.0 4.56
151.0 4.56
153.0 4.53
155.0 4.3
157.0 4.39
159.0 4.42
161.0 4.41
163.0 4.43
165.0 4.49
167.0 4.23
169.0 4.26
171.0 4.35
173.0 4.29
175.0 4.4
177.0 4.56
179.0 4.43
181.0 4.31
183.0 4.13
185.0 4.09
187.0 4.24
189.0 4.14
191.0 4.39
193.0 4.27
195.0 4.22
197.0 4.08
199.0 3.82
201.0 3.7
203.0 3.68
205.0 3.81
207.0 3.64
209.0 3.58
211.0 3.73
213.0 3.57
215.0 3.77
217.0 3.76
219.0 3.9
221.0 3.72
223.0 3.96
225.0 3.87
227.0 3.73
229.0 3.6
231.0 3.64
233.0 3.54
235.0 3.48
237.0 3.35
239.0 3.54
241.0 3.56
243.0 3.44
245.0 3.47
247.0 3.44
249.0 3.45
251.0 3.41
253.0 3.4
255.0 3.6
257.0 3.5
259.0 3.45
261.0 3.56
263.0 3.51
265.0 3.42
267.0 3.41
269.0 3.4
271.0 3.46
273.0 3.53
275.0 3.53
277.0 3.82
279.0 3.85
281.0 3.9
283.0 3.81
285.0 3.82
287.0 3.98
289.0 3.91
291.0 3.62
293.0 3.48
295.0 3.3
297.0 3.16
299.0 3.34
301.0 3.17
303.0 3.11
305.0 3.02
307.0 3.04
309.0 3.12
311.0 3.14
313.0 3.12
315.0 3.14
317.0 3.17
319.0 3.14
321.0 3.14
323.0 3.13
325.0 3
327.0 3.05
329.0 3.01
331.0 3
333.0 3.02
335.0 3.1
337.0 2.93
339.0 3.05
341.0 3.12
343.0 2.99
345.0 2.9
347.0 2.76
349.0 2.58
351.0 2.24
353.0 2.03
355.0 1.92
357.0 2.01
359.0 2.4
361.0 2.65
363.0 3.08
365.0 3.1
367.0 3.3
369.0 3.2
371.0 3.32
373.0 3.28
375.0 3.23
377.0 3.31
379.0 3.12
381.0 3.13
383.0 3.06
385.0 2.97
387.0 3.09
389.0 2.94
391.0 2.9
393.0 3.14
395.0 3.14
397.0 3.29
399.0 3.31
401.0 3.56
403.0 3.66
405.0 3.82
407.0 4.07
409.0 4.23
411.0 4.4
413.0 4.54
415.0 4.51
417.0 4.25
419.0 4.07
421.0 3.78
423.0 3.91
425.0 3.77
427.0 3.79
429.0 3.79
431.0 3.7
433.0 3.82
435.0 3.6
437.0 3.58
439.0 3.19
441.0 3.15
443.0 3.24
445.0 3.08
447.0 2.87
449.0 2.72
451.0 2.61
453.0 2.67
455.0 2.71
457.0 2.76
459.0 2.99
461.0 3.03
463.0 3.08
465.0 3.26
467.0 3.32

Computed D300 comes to 2.92 mm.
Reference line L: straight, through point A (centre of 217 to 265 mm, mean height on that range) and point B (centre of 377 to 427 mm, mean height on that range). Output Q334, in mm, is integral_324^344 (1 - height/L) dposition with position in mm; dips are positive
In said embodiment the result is 3.1 mm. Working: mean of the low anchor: 3.57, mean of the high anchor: 3.61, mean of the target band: 3.03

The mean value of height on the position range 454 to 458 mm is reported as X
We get 2.73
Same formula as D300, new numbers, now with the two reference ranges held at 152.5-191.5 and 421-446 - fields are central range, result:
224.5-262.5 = 5.54 mm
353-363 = 3.90 mm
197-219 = 2.59 mm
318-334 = 3.38 mm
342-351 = 2.53 mm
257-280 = 2.90 mm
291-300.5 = 1.50 mm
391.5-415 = -0.70 mm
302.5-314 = 2.46 mm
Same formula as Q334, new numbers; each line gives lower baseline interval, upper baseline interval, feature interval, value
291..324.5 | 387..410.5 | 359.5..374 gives 1.11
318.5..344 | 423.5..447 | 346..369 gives 4.26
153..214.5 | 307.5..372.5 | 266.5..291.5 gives -2.32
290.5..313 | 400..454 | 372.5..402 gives 2.90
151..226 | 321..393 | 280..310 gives -0.81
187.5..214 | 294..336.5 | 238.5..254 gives 0.55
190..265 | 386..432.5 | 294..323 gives 4.30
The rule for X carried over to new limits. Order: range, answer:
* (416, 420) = 4.16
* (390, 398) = 3.12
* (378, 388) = 3.07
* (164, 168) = 4.36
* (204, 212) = 3.69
